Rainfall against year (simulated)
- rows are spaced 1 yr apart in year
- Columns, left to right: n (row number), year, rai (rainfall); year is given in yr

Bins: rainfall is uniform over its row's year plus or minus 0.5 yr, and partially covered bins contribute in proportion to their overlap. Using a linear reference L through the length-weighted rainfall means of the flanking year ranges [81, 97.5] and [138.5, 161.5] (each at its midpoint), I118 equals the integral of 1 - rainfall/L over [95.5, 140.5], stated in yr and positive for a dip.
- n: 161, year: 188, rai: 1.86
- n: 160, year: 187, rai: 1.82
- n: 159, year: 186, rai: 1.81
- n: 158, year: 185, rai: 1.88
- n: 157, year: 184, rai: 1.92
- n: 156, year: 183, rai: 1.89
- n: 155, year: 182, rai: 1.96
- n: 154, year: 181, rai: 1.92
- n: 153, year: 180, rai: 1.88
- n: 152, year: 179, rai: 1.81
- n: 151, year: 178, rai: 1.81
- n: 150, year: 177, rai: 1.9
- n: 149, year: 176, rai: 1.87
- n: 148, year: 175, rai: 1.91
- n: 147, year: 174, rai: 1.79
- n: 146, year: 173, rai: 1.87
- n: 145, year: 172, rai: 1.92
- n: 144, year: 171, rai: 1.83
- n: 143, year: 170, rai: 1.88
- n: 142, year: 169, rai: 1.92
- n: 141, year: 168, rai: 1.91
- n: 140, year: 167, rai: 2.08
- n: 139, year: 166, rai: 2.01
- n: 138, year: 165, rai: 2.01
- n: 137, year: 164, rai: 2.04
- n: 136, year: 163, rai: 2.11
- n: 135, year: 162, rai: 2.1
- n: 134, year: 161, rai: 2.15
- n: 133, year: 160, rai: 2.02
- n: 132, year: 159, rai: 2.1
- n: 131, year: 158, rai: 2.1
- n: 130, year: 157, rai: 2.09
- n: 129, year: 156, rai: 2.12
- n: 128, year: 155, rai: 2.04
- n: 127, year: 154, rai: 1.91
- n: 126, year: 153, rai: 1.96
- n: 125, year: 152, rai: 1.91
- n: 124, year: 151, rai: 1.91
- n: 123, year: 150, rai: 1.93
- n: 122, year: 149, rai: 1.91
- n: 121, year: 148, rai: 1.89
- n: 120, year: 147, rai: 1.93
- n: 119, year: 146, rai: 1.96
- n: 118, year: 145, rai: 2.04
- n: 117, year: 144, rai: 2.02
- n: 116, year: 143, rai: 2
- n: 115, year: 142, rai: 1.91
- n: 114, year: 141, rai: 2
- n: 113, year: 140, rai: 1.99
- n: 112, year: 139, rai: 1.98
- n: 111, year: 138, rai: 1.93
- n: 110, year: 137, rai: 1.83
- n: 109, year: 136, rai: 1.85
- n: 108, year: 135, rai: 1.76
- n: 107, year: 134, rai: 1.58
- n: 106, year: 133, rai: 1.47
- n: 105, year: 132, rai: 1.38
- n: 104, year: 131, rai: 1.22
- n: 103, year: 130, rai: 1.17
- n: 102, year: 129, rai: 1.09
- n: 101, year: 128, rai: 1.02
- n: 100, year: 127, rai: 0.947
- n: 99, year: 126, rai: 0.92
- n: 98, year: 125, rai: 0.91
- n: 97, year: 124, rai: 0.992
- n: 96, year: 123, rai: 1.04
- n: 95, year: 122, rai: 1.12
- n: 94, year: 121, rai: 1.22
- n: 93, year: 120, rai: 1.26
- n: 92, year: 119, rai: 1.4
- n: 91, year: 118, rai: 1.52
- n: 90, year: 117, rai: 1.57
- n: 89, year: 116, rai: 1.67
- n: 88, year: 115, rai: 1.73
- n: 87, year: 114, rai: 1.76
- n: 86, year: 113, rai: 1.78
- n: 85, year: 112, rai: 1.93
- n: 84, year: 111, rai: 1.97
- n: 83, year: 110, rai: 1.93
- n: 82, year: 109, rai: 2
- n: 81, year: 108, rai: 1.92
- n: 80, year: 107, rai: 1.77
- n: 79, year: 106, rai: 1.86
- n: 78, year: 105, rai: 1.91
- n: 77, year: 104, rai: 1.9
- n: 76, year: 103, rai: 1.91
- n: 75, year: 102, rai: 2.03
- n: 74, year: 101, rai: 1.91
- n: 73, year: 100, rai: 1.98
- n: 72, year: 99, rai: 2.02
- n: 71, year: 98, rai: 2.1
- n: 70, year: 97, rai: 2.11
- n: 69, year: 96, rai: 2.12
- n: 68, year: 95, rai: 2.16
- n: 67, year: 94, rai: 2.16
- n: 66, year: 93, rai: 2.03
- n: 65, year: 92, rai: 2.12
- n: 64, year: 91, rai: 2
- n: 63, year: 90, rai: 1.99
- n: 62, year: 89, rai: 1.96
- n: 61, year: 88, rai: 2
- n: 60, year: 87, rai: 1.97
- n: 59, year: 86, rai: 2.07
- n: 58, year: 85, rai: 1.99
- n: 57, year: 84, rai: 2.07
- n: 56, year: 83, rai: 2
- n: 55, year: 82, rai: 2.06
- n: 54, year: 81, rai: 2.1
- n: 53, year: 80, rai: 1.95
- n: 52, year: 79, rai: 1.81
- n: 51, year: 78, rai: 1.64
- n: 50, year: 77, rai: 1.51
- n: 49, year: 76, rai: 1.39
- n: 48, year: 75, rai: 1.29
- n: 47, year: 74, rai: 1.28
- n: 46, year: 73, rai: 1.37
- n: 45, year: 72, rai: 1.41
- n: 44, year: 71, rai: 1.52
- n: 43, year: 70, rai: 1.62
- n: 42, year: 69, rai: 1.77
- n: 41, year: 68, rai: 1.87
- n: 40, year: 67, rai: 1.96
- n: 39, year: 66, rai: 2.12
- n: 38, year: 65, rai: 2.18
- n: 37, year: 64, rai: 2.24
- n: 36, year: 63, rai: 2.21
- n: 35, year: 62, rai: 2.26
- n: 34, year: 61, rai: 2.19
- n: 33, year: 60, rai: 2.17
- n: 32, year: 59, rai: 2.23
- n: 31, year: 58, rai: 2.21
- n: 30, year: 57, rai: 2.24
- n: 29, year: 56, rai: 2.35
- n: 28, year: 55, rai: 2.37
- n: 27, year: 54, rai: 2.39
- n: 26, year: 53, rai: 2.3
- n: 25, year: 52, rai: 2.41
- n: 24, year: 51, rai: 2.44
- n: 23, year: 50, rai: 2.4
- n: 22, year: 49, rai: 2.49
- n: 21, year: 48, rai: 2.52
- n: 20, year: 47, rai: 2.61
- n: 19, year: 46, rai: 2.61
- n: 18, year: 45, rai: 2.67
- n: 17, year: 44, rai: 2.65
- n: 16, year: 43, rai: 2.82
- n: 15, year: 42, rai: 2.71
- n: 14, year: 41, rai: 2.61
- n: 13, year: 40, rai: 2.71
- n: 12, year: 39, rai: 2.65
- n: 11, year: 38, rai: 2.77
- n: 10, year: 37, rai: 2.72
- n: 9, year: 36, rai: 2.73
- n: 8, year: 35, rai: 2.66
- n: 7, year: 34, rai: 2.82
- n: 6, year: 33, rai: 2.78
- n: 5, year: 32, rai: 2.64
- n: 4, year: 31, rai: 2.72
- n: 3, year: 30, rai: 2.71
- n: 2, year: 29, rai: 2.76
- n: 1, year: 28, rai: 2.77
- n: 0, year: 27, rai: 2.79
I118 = 8.73 yr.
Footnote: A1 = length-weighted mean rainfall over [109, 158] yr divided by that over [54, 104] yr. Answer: 0.8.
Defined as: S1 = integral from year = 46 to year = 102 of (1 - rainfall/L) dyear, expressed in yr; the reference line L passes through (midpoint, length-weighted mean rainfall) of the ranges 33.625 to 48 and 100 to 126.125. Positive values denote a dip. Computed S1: 3.9 yr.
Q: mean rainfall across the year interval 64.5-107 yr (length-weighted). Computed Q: 1.88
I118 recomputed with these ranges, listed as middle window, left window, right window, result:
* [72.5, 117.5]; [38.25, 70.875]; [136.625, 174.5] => 6.3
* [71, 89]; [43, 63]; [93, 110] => 3.4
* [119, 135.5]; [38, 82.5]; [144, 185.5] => 6.7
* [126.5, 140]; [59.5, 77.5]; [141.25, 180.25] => 2.9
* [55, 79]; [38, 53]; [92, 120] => 4.8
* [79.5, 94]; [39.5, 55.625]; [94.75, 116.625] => 0.7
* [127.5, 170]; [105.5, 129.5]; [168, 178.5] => -4.1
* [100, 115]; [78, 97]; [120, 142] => -1.3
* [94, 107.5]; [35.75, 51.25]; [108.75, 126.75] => -2.0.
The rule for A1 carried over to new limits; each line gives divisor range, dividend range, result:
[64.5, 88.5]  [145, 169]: 1.12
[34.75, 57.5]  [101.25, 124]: 0.66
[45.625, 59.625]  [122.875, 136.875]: 0.53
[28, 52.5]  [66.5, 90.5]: 0.67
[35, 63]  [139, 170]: 0.80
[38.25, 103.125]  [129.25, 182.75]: 0.90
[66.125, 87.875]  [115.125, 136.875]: 0.74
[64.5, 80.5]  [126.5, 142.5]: 0.94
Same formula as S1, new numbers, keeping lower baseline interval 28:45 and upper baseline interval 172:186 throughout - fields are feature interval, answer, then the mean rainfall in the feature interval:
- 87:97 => 1.4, 2.06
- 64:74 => 3.0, 1.76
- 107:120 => 3.0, 1.75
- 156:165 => -0.5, 2.09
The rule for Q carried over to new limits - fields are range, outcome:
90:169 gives 1.8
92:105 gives 2.03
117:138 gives 1.31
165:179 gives 1.9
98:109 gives 1.93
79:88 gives 2.01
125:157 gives 1.72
